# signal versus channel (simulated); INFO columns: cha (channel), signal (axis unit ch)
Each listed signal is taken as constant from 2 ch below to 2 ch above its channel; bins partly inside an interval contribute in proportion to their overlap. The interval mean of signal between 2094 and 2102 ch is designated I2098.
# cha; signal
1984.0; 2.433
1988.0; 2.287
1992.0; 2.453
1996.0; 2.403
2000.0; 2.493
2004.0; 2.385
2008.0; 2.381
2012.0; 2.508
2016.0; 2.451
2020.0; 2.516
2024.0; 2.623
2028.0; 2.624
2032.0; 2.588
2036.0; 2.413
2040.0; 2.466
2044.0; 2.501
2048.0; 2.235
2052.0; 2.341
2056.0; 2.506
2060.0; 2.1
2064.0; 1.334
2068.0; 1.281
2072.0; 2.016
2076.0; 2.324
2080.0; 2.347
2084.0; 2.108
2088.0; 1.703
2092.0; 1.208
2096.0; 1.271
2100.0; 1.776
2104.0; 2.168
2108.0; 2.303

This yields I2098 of 1.52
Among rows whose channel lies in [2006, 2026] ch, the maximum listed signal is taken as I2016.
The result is 2.623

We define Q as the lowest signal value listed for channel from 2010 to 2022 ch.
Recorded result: 2.451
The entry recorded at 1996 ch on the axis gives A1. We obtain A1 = 2.403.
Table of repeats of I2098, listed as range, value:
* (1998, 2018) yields 2.44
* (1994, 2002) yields 2.45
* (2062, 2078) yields 1.74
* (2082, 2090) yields 1.91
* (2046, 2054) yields 2.29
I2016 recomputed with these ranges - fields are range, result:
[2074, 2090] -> 2.347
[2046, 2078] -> 2.506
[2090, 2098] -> 1.271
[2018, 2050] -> 2.624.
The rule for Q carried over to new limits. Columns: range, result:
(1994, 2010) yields 2.381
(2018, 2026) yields 2.516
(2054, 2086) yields 1.281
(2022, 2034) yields 2.588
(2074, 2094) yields 1.208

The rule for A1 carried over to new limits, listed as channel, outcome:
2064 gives 1.334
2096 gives 1.271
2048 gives 2.235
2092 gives 1.208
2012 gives 2.508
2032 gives 2.588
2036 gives 2.413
